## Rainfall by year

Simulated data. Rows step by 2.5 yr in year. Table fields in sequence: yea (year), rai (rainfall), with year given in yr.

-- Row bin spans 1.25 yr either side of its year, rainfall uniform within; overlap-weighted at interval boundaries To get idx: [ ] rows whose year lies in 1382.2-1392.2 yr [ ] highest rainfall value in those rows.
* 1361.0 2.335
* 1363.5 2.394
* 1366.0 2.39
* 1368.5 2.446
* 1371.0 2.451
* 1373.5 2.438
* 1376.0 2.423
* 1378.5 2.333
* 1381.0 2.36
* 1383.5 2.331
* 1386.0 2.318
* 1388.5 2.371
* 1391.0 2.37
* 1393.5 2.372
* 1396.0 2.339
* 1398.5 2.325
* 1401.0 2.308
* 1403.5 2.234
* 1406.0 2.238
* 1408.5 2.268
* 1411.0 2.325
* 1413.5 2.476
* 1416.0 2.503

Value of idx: 2.371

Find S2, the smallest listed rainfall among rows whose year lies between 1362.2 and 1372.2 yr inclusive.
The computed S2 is 2.39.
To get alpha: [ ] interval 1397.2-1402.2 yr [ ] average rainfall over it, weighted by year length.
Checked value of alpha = 2.32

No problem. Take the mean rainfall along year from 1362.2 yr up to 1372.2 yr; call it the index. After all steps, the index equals 2.42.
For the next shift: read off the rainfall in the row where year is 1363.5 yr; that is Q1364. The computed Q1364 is 2.394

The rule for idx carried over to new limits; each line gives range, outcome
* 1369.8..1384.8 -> 2.451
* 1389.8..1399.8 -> 2.372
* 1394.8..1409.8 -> 2.339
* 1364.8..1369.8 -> 2.446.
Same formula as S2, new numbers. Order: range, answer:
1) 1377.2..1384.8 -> 2.331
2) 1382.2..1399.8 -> 2.318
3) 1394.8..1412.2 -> 2.234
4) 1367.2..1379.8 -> 2.333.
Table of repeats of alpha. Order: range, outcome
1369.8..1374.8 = 2.44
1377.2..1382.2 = 2.35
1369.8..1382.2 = 2.4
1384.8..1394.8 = 2.36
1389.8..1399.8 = 2.35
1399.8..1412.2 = 2.27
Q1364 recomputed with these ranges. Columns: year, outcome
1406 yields 2.238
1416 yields 2.503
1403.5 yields 2.234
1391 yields 2.37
